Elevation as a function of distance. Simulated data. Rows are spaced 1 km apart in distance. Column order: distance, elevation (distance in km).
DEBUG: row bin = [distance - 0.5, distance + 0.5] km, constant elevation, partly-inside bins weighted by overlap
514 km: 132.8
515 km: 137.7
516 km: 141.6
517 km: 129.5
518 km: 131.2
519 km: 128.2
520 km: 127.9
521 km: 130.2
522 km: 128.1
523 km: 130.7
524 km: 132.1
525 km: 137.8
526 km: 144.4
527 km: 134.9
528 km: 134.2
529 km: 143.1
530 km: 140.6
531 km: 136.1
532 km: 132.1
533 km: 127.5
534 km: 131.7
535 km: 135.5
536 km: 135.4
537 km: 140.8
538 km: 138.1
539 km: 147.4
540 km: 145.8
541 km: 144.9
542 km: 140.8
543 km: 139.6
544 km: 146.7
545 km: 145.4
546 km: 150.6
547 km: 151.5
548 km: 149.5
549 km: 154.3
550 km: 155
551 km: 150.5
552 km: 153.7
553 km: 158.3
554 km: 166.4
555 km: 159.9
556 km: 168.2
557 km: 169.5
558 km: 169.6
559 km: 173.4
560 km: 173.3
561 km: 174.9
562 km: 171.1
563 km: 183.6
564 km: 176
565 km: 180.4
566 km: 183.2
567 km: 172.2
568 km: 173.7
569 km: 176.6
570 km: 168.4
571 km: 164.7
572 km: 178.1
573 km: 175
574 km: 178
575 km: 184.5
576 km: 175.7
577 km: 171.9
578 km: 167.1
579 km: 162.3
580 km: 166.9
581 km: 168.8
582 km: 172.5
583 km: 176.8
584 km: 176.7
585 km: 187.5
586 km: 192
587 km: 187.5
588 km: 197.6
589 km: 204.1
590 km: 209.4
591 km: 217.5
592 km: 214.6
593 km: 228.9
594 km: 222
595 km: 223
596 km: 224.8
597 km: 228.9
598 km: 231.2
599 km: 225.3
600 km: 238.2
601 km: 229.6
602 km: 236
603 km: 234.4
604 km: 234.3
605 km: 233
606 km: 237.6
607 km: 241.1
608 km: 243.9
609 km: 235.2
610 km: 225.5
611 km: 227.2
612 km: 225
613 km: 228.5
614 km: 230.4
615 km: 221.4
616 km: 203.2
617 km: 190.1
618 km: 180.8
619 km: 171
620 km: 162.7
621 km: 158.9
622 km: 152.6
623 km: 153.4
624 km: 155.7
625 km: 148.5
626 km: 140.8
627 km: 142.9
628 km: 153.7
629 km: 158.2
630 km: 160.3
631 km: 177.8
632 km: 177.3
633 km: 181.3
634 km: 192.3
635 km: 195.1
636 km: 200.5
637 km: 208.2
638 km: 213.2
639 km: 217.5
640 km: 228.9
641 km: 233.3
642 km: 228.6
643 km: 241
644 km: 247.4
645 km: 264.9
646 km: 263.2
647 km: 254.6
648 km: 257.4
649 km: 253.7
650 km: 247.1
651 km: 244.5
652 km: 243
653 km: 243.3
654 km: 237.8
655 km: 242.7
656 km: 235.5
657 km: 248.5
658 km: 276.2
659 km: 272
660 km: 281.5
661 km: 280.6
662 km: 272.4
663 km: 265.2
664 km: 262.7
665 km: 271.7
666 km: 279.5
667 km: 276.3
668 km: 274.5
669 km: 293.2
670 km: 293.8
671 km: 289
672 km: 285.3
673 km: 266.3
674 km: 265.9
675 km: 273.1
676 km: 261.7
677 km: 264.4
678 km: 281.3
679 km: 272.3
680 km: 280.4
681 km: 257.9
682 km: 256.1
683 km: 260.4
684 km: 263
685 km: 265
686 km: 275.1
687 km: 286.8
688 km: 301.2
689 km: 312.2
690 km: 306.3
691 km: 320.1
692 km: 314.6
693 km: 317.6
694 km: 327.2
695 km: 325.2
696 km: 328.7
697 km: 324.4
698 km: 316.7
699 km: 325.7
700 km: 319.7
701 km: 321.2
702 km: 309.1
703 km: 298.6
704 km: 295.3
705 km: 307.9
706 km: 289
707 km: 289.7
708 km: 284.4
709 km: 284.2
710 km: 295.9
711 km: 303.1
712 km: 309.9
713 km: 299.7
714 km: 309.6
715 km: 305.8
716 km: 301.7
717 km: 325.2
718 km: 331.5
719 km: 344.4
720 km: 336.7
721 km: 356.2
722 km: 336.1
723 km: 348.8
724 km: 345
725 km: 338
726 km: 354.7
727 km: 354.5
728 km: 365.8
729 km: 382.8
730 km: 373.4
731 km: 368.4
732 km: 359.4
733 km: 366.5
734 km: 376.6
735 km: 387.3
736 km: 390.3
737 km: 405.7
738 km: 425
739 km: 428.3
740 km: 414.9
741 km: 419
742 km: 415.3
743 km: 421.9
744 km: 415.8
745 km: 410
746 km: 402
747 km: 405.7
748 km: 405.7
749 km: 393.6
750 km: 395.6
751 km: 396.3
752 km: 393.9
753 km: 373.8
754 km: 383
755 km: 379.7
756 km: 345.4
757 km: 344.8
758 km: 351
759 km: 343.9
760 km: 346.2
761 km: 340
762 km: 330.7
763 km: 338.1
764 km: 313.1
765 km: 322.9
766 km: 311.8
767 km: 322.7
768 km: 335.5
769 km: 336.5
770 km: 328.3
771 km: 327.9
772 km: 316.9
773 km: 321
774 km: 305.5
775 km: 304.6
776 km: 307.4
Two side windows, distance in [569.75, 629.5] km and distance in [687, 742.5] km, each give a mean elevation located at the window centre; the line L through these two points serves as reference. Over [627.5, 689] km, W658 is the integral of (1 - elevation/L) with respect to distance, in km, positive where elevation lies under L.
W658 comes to 4.6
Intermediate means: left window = 196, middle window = 249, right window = 338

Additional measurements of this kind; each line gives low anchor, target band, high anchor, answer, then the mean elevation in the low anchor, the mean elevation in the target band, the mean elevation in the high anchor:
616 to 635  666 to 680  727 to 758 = -1.1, 166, 277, 390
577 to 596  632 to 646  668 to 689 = 1.2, 193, 219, 276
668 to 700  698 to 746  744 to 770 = -2.9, 291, 348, 361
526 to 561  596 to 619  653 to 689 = -1.7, 149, 225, 271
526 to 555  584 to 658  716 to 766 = 6.4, 144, 213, 370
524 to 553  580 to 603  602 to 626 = -2.8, 143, 208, 203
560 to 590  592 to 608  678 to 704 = -2.1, 178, 231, 299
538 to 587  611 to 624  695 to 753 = 2.2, 166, 190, 353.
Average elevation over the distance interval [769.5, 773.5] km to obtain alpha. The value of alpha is 324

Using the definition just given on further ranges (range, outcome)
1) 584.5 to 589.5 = 194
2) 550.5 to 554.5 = 157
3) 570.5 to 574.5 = 174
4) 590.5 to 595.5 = 221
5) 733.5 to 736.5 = 385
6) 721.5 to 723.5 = 342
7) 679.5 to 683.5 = 264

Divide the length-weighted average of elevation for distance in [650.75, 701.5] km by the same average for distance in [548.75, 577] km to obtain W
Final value 1.65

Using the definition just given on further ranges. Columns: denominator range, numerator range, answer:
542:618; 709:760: 1.92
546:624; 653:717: 1.51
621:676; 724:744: 1.67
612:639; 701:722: 1.71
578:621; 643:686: 1.26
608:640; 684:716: 1.62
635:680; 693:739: 1.31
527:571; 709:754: 2.37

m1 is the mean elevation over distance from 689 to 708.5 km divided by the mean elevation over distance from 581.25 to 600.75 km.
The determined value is 1.5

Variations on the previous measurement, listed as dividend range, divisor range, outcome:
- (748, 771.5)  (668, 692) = 1.25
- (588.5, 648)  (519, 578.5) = 1.35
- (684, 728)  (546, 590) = 1.83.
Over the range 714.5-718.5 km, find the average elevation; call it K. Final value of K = 316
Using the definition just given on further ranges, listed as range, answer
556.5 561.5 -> 172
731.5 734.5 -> 368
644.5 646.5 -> 264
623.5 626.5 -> 148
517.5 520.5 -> 129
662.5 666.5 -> 270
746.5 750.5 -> 400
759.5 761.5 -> 343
